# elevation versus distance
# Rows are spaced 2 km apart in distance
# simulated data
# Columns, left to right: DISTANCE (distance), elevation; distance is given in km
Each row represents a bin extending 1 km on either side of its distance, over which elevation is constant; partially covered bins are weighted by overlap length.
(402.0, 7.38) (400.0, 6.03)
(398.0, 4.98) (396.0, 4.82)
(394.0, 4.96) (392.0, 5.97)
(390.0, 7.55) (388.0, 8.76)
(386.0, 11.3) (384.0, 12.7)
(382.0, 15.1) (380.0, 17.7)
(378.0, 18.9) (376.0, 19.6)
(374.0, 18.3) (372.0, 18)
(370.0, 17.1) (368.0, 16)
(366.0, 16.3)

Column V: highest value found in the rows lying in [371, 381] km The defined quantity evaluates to 19.6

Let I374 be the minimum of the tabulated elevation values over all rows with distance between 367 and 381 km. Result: 16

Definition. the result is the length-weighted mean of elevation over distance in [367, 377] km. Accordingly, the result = 17.8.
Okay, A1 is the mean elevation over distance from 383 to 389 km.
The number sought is 10.9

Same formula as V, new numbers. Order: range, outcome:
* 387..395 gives 8.76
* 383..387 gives 12.7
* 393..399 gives 4.98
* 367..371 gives 17.1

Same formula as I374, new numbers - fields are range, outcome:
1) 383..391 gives 7.55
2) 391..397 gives 4.82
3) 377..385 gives 12.7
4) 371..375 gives 18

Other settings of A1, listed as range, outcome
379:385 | 15.2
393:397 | 4.89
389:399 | 5.66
